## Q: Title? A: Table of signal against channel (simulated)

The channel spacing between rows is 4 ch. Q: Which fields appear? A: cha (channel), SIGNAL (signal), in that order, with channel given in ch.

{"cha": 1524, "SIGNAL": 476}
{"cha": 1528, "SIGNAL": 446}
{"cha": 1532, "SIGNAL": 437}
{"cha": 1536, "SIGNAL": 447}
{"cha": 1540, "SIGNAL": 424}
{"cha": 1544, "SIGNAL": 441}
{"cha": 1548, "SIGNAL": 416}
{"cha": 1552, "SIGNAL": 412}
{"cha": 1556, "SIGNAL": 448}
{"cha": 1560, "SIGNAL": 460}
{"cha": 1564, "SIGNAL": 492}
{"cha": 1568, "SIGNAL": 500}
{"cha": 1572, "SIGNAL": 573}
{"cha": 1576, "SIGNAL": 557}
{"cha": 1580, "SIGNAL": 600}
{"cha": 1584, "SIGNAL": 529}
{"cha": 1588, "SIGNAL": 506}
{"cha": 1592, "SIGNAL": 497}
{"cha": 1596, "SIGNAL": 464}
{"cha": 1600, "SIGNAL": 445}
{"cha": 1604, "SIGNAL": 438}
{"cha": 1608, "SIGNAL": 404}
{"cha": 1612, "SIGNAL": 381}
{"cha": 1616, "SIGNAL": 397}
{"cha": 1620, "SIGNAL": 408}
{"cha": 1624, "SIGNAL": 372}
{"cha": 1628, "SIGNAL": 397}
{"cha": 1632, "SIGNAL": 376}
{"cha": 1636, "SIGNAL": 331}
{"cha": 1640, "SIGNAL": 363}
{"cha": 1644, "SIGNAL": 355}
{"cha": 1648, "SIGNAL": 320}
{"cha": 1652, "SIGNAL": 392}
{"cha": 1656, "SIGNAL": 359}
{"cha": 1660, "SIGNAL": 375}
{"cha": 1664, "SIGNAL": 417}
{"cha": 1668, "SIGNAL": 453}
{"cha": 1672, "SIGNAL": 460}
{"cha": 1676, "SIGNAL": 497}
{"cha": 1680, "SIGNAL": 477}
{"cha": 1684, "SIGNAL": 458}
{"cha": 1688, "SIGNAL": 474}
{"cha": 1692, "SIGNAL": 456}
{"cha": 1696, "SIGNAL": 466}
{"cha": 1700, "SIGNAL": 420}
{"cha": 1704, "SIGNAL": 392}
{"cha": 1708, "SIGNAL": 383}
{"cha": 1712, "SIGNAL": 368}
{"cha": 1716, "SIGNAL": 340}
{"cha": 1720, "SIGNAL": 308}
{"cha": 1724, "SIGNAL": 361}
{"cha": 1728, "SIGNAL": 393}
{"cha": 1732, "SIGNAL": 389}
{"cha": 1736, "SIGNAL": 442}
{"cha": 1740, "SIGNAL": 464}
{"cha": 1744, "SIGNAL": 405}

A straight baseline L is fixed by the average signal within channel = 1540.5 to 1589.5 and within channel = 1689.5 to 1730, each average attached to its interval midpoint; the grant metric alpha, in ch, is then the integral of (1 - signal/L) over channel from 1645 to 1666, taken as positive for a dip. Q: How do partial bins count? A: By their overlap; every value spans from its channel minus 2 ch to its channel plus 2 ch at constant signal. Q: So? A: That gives 2.8 ch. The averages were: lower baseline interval 492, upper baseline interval 390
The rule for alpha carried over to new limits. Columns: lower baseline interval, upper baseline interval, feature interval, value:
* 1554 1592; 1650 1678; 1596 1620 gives 3.19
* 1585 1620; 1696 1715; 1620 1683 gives 3.25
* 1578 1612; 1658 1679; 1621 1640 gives 3.75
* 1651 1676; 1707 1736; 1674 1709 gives -4.90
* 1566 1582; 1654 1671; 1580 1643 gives 8.88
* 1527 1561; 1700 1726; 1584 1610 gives -3.21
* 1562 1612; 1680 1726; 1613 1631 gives 2.94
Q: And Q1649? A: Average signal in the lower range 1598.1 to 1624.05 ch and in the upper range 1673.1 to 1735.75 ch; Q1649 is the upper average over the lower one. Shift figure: 1.01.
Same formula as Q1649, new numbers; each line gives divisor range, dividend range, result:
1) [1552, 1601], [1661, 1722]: 0.84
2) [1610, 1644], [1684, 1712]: 1.14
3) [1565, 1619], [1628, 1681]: 0.82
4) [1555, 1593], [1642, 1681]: 0.79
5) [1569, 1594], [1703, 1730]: 0.67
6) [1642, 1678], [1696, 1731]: 0.93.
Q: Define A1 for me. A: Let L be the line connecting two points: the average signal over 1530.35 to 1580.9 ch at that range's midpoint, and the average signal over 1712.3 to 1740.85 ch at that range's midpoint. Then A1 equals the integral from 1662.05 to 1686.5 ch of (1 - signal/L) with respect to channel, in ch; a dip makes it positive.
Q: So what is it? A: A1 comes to -3.05 ch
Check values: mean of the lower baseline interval 475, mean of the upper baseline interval 381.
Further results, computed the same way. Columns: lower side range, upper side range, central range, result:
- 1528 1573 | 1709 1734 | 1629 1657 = 3.22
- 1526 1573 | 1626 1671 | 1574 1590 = -4.38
